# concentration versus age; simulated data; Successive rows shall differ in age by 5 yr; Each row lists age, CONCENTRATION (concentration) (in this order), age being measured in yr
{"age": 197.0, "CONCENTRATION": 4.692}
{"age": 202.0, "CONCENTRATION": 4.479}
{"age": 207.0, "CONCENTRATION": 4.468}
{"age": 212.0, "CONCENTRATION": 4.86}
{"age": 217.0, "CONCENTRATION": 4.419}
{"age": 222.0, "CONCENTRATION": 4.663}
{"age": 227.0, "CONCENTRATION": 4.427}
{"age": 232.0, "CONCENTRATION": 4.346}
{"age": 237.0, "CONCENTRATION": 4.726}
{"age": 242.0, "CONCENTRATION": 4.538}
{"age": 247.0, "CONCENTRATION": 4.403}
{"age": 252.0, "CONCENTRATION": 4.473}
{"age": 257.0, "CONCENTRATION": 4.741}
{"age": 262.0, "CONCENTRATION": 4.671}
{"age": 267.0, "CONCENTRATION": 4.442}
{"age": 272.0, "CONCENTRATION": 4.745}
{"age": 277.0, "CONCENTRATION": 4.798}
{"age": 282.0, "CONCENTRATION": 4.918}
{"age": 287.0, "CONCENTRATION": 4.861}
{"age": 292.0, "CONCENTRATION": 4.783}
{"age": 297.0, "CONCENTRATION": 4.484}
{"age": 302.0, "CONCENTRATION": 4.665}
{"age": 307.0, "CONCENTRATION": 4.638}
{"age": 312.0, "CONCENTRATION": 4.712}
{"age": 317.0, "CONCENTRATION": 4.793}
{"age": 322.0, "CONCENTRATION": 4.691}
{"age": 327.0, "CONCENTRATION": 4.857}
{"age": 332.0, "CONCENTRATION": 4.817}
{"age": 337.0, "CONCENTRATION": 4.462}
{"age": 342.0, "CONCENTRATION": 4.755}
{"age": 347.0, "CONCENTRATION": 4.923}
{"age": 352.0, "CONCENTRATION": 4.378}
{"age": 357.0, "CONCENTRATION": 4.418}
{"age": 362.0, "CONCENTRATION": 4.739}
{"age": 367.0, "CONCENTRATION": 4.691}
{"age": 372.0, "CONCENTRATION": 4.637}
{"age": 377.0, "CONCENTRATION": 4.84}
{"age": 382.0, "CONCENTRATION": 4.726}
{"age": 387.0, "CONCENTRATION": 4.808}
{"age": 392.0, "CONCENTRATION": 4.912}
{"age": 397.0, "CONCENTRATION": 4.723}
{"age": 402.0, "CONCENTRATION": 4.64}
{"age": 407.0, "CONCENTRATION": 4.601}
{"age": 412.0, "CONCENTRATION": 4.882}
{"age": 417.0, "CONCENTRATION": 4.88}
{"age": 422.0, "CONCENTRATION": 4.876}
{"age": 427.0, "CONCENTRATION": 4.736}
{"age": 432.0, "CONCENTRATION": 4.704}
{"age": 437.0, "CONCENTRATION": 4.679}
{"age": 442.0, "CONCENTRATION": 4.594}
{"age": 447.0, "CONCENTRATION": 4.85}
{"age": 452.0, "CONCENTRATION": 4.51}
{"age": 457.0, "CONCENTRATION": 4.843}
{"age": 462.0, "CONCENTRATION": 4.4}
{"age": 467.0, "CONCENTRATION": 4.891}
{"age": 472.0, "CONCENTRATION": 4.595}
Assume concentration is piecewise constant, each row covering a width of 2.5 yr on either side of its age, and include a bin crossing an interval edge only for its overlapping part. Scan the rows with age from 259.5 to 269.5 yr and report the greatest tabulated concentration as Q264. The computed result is 4.671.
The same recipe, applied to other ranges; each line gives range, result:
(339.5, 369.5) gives 4.923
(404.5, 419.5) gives 4.882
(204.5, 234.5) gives 4.86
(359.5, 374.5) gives 4.739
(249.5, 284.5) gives 4.918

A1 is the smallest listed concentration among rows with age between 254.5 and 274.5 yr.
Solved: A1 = 4.442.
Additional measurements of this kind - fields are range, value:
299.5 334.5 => 4.638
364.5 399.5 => 4.637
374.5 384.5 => 4.726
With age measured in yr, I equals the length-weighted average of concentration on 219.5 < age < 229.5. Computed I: 4.54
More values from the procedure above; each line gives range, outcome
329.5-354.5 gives 4.67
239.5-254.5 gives 4.47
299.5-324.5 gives 4.7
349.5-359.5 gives 4.4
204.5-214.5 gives 4.66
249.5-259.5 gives 4.61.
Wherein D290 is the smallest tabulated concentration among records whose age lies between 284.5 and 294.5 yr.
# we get 4.783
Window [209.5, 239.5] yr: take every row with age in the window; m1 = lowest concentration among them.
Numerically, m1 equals 4.346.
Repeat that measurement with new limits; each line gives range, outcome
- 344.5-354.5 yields 4.378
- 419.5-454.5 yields 4.51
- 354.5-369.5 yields 4.418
